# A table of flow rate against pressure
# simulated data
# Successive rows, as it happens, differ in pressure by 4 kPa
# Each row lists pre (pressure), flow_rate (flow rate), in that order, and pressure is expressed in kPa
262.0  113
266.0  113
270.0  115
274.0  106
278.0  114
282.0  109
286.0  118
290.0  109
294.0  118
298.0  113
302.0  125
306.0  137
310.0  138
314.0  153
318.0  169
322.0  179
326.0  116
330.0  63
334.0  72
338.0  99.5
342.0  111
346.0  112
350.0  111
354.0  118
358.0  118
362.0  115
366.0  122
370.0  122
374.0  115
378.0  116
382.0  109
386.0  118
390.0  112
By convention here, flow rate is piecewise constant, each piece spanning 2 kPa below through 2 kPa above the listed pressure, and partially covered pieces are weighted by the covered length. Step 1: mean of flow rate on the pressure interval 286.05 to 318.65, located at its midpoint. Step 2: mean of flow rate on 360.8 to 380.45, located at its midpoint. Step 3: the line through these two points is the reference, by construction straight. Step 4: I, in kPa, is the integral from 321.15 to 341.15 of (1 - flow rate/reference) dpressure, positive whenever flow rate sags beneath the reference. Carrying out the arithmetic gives 3.7 kPa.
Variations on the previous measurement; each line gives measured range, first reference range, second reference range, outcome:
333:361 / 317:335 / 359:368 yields 2.71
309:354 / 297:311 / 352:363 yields 1.20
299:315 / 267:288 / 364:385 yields -3.09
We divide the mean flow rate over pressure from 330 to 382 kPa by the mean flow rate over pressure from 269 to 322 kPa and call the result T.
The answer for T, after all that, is 0.9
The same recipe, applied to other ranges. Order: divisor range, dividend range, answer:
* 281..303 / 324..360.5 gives 0.89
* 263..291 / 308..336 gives 1.13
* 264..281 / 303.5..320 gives 1.33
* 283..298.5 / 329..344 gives 0.77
